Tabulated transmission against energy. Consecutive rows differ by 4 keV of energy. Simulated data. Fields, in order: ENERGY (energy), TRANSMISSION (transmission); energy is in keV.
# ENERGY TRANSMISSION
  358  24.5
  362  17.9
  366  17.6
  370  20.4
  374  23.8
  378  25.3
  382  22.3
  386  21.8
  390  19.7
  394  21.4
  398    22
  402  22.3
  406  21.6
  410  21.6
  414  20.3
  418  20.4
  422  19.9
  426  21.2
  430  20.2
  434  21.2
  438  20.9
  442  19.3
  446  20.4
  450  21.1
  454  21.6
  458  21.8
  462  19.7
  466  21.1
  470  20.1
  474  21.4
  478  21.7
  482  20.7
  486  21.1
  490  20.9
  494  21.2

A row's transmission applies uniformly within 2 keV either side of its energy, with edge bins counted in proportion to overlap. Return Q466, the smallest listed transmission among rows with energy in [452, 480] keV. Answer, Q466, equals 19.7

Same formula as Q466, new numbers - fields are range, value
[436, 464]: 19.3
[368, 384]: 20.4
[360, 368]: 17.6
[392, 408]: 21.4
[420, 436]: 19.9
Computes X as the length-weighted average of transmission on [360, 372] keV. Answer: 18.6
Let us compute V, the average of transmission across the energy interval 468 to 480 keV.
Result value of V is 21.1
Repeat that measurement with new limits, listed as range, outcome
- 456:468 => 20.9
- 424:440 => 20.9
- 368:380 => 23.2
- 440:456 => 20.6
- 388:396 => 20.5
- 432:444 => 20.5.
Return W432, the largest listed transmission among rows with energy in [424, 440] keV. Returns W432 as 21.2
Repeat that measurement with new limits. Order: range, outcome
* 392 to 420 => 22.3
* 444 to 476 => 21.8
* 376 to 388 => 25.3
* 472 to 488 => 21.7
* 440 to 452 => 21.1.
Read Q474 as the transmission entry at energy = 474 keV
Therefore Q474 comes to 21.4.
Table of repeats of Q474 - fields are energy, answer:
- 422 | 19.9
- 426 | 21.2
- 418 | 20.4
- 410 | 21.6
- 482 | 20.7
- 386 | 21.8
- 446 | 20.4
